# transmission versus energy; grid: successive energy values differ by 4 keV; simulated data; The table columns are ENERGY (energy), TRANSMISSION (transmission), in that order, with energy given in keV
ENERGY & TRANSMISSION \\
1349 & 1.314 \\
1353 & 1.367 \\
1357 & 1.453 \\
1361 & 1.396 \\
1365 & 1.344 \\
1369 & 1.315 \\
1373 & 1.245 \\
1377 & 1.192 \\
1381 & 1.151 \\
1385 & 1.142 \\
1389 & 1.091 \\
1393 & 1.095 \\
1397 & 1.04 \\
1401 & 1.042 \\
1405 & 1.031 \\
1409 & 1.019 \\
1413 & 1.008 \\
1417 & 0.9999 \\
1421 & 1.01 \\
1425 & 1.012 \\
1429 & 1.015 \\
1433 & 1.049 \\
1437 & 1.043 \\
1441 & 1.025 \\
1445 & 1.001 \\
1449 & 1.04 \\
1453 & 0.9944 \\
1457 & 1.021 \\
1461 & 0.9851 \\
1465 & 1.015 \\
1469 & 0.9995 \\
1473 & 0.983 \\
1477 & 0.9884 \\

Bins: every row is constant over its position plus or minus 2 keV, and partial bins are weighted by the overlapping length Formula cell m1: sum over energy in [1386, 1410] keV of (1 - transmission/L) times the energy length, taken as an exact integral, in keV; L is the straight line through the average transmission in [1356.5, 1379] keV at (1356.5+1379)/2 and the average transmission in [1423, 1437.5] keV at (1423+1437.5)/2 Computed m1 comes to 2.4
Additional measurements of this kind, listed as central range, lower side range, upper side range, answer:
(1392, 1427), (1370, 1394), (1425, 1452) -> 2.2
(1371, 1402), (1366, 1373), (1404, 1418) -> 1.4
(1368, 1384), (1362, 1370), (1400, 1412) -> 0.6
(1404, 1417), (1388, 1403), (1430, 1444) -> 0.5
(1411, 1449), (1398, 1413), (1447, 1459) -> 0.1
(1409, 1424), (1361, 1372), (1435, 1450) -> 1.6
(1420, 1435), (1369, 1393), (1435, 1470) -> 0.7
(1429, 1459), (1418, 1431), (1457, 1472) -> -0.5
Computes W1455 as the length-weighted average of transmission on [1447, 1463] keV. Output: 1.01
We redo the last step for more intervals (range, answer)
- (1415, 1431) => 1.01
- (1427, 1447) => 1.03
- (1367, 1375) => 1.28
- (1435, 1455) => 1.02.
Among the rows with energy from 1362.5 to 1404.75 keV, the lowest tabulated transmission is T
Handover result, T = 1.04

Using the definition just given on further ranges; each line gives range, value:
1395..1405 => 1.031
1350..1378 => 1.192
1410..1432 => 0.9999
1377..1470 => 0.9851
